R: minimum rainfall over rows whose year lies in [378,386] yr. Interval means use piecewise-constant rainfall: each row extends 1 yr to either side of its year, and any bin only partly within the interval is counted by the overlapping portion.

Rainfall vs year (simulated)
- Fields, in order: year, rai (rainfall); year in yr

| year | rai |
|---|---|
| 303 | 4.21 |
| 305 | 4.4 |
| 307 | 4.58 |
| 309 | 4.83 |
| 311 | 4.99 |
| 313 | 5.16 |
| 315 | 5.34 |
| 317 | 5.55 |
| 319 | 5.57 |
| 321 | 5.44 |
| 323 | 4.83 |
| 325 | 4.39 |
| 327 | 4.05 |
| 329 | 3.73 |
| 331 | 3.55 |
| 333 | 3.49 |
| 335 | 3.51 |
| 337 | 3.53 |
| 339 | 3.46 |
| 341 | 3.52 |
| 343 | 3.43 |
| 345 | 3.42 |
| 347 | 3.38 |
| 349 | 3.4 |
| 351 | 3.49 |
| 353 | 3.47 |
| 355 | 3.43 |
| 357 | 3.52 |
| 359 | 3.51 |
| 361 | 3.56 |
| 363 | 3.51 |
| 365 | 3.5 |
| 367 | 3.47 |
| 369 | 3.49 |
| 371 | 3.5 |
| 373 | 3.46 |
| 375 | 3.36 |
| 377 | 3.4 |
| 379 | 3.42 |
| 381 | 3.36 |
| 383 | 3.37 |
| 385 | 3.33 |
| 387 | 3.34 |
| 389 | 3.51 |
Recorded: 3.33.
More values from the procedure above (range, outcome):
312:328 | 4.05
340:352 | 3.38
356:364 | 3.51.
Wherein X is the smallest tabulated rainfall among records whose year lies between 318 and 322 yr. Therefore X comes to 5.44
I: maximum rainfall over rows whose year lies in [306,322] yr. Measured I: 5.57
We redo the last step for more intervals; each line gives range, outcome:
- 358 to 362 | 3.56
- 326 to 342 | 4.05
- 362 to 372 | 3.51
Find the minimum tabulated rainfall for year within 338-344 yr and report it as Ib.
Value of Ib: 3.43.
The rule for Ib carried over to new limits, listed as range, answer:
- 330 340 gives 3.46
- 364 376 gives 3.36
